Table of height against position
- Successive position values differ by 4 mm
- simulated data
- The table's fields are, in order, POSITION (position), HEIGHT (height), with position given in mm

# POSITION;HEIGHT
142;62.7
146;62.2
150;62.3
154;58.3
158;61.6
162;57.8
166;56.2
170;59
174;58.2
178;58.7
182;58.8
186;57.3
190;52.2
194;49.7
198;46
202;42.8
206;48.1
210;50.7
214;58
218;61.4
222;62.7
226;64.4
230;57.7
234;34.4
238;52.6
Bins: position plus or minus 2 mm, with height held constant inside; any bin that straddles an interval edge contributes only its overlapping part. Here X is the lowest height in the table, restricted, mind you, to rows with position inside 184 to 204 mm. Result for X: 42.8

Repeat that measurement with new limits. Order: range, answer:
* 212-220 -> 58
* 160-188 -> 56.2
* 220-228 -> 62.7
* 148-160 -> 58.3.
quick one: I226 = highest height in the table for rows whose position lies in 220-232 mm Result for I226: 64.4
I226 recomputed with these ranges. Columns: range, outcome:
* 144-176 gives 62.3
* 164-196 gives 59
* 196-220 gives 61.4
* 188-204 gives 52.2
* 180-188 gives 58.8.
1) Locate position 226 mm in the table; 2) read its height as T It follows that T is 64.4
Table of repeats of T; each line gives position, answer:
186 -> 57.3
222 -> 62.7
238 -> 52.6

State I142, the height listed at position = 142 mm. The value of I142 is 62.7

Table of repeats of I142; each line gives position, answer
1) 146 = 62.2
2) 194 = 49.7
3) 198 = 46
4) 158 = 61.6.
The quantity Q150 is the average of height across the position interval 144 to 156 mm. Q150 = 60.9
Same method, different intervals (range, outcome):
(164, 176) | 57.8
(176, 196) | 55.3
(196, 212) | 46.9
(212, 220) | 59.7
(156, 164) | 59.7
